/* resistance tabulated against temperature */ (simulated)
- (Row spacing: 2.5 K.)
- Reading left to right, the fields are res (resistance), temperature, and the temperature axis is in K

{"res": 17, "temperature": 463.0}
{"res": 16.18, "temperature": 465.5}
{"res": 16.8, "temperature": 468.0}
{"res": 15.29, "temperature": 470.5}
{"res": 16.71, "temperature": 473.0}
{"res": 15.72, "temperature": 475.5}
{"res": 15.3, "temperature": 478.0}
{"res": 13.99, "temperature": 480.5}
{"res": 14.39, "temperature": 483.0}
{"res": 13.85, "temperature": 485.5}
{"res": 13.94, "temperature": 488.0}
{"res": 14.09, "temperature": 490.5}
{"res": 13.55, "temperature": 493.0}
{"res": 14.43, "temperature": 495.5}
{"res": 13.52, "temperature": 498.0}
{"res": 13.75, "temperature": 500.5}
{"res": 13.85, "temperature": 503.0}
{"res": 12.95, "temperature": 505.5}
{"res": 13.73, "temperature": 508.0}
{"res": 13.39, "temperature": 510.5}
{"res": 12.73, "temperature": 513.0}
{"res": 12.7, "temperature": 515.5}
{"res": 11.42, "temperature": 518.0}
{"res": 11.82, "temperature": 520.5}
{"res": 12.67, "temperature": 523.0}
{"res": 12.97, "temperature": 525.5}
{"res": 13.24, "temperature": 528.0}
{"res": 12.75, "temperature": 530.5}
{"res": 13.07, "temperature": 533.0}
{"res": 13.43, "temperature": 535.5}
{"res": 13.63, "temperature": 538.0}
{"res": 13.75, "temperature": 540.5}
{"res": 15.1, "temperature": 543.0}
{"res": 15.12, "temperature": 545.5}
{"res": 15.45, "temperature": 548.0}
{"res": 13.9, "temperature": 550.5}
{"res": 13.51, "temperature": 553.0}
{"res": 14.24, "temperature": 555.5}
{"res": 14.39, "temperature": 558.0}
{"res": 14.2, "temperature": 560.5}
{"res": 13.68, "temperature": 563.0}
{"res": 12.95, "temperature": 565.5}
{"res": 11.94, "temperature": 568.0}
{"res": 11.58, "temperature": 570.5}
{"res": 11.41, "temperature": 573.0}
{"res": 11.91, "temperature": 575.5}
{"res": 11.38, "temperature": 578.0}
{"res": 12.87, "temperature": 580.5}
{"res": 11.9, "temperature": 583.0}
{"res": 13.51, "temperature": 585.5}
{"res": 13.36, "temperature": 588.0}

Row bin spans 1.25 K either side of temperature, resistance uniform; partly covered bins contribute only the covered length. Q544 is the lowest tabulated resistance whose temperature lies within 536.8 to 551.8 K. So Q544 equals 13.63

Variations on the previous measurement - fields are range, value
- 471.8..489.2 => 13.85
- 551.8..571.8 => 11.58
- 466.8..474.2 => 15.29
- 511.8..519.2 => 11.42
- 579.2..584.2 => 11.9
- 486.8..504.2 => 13.52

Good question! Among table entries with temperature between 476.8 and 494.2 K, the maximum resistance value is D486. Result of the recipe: 15.3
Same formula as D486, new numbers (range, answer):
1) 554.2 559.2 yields 14.39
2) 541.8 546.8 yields 15.12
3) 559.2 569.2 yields 14.2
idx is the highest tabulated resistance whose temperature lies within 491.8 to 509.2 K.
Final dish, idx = 14.43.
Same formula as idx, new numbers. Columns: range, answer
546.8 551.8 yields 15.45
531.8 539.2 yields 13.63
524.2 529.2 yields 13.24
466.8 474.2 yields 16.8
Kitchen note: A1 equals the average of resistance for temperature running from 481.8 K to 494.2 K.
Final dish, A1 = 14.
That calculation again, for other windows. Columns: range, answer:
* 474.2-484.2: 14.9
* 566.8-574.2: 11.6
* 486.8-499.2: 13.9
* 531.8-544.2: 13.8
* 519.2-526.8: 12.5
